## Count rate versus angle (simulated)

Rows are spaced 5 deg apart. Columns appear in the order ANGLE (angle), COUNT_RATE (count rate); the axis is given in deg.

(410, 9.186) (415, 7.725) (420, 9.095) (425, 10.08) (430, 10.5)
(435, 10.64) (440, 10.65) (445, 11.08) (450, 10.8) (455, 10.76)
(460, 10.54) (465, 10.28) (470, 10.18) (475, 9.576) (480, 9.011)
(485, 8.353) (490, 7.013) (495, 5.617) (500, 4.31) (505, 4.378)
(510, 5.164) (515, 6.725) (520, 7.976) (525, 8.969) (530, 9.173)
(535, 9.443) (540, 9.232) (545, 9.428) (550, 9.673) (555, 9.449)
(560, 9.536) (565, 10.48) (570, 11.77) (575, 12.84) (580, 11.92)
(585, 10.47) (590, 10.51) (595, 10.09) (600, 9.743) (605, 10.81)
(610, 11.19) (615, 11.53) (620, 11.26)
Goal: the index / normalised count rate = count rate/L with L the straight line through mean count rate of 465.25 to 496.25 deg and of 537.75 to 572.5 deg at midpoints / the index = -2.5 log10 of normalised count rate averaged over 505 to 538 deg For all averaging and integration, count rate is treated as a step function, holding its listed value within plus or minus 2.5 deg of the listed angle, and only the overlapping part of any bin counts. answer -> 0.22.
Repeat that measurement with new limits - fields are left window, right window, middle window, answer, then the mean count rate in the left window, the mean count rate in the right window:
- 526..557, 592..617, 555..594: -0.092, 9.38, 10.7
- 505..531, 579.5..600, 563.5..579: -0.216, 7.2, 10.5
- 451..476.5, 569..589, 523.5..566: 0.189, 10.3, 11.7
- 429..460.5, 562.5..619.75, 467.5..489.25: 0.186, 10.7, 11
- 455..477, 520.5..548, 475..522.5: 0.411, 10.2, 9.16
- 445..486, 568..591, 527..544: 0.182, 10.1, 11.6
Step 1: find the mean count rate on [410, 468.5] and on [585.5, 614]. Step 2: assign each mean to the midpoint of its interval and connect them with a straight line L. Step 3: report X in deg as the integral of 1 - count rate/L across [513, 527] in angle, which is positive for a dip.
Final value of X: 3.3 deg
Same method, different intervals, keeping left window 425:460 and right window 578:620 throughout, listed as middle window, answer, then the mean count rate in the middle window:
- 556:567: 0.88 deg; 9.91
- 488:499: 4.83 deg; 6.01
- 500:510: 5.75 deg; 4.56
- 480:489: 2.01 deg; 8.31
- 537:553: 1.95 deg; 9.44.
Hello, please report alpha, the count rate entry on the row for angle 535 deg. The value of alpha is 9.443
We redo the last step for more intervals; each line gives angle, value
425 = 10.08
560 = 9.536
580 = 11.92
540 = 9.232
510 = 5.164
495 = 5.617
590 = 10.51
